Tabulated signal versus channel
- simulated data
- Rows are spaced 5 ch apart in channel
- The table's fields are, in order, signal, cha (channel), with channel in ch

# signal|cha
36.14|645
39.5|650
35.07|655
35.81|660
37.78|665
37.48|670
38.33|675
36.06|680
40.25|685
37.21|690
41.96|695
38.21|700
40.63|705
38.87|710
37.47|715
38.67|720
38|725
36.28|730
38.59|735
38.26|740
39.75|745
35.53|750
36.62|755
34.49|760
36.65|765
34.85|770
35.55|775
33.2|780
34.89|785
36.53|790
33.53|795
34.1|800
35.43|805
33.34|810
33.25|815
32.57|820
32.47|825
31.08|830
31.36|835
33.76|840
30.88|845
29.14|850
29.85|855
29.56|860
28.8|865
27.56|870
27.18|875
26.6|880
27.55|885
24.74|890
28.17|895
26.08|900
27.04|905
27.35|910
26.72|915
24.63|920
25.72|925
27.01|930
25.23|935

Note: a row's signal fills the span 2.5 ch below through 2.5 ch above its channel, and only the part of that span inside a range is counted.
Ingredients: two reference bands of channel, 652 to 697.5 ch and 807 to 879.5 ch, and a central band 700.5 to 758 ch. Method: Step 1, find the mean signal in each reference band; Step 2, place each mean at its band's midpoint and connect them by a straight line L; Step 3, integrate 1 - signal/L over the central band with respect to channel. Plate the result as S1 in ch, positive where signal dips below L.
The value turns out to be -4.1 ch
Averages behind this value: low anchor 37.8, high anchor 30.7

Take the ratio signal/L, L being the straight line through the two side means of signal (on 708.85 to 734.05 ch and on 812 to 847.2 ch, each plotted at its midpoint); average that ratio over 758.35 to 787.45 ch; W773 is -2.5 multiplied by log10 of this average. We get 0.007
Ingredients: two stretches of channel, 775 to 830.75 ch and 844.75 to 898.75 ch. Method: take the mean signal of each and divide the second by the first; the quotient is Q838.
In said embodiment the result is 0.83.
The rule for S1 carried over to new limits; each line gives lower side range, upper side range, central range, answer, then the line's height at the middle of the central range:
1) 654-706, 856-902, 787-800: -1.1 ch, 32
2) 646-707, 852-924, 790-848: -4.2 ch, 30.8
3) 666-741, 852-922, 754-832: -3.0 ch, 33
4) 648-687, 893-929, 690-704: -1.3 ch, 36.1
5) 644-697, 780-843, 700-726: -1.6 ch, 36.5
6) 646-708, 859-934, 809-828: -1.2 ch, 30.9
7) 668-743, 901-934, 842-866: 0.1 ch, 30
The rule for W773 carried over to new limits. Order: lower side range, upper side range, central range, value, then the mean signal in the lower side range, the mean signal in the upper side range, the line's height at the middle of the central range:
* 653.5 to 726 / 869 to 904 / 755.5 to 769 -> -0.05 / 38.2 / 26.8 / 34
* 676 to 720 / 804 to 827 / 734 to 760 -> -0.03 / 38.8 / 33.3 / 36.5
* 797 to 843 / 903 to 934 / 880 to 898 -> 0.06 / 33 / 26.3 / 28.3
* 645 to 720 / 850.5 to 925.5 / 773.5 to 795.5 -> -0.07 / 38.1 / 27.3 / 32.7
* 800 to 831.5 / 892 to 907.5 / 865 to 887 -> 0.05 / 33.2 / 27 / 28.8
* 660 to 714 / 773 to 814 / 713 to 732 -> -0.01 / 38.5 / 34.5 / 37.2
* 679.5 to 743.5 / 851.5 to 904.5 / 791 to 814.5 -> -0.05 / 38.6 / 27.6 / 32.6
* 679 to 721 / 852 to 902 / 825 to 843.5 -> -0.06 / 38.9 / 27.6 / 30.4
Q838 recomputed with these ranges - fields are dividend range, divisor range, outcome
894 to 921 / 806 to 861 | 0.84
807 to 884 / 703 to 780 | 0.82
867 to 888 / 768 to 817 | 0.79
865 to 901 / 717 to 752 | 0.71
